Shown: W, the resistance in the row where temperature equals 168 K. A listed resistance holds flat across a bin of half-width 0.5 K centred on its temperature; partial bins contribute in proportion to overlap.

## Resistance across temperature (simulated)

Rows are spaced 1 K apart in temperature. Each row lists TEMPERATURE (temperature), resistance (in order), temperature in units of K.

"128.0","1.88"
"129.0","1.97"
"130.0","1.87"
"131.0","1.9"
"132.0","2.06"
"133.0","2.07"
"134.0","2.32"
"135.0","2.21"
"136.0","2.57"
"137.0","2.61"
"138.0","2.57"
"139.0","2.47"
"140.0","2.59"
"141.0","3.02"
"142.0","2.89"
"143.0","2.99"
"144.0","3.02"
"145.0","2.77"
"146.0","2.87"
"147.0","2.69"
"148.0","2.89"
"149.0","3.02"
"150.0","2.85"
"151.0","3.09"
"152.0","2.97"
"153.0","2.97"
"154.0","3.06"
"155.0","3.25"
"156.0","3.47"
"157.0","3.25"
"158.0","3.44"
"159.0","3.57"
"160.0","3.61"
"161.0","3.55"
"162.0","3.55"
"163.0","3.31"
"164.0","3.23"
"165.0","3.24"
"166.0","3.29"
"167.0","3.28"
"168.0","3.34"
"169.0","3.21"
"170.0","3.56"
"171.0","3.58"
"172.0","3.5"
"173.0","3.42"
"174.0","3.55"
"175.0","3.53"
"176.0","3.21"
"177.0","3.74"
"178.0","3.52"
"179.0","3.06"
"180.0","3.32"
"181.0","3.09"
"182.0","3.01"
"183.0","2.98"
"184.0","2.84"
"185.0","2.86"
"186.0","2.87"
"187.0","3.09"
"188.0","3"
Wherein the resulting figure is 3.34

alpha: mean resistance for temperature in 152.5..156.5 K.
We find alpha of 3.19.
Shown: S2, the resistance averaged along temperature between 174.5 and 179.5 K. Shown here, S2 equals 3.41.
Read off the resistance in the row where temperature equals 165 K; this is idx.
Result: 3.24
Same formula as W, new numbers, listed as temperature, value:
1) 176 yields 3.21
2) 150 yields 2.85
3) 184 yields 2.84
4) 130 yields 1.87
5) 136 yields 2.57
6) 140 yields 2.59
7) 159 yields 3.57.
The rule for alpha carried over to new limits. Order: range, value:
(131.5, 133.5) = 2.06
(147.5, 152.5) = 2.96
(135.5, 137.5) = 2.59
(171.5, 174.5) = 3.49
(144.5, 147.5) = 2.78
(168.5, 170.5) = 3.38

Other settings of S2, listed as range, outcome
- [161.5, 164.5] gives 3.36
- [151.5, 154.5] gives 3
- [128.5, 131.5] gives 1.91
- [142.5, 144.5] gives 3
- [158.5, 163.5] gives 3.52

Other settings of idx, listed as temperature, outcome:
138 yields 2.57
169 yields 3.21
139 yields 2.47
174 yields 3.55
